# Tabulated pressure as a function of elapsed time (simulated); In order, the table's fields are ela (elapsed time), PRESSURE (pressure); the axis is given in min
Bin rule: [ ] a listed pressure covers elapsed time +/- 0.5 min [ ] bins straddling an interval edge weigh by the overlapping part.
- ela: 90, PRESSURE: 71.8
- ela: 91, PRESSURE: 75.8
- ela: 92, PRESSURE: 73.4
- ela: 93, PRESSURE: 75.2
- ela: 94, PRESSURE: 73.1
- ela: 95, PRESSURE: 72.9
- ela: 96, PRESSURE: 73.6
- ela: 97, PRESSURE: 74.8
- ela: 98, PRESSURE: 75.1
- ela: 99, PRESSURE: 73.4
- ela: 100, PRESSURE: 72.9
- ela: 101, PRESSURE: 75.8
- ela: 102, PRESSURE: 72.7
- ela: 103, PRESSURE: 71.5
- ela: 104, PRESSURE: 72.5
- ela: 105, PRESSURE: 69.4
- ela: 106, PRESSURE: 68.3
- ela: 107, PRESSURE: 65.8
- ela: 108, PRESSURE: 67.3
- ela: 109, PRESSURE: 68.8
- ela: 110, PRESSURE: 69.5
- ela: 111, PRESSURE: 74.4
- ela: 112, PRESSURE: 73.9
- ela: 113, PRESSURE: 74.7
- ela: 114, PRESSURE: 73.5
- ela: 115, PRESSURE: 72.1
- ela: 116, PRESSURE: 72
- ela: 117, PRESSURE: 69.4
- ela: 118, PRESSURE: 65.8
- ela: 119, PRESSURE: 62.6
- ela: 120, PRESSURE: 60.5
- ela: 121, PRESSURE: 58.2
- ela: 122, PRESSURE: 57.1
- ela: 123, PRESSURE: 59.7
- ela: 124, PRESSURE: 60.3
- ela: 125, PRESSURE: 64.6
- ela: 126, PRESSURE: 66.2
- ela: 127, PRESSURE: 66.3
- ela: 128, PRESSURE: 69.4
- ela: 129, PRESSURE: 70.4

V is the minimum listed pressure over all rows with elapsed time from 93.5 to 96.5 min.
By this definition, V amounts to 72.9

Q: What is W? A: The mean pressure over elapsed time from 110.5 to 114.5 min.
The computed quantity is 74.1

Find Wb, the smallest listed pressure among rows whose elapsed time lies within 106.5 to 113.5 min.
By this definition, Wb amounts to 65.8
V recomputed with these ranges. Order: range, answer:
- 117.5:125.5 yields 57.1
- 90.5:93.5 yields 73.4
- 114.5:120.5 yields 60.5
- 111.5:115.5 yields 72.1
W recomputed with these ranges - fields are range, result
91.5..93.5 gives 74.3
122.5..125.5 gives 61.5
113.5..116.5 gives 72.5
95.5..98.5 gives 74.5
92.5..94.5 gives 74.2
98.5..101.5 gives 74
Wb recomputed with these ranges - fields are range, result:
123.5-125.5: 60.3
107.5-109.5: 67.3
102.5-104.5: 71.5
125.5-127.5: 66.2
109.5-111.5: 69.5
